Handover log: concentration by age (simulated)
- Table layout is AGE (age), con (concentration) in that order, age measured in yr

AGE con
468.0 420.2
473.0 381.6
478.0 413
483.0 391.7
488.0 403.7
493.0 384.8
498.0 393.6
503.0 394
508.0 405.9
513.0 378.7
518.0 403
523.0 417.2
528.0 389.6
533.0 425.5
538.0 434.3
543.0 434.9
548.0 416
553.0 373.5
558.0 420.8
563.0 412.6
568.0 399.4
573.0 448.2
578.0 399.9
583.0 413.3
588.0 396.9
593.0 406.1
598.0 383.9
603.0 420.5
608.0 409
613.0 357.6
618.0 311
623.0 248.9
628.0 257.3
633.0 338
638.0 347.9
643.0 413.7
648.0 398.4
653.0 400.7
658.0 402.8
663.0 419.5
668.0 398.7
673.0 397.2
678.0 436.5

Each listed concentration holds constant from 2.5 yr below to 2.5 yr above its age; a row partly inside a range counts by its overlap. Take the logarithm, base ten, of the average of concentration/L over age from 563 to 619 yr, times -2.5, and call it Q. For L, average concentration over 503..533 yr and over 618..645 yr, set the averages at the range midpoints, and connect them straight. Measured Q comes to -0.146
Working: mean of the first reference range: 401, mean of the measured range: 398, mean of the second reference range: 319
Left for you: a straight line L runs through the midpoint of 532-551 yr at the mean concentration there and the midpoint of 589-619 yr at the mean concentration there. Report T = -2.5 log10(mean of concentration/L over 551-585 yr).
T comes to 0.00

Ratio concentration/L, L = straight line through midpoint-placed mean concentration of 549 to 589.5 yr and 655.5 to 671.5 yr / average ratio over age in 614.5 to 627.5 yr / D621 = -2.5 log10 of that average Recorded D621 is 0.40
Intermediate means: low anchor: 409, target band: 282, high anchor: 406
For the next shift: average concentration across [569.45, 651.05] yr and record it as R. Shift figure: 372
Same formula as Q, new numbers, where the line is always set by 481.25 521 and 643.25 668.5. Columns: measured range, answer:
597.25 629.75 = 0.18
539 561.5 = -0.04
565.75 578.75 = -0.05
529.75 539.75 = -0.08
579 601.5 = 0.00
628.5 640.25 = 0.22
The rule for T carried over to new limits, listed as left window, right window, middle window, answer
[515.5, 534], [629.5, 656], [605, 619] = 0.050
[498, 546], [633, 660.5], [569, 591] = -0.039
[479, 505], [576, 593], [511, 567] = -0.028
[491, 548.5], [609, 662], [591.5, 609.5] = -0.103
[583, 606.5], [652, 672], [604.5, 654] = 0.162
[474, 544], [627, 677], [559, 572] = -0.046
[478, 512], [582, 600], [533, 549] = -0.083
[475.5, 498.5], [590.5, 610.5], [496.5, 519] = 0.012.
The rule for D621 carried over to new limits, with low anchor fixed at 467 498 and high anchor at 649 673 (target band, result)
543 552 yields -0.038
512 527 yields -0.005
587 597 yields 0.006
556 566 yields -0.040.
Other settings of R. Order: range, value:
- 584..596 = 402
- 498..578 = 409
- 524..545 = 420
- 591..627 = 357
